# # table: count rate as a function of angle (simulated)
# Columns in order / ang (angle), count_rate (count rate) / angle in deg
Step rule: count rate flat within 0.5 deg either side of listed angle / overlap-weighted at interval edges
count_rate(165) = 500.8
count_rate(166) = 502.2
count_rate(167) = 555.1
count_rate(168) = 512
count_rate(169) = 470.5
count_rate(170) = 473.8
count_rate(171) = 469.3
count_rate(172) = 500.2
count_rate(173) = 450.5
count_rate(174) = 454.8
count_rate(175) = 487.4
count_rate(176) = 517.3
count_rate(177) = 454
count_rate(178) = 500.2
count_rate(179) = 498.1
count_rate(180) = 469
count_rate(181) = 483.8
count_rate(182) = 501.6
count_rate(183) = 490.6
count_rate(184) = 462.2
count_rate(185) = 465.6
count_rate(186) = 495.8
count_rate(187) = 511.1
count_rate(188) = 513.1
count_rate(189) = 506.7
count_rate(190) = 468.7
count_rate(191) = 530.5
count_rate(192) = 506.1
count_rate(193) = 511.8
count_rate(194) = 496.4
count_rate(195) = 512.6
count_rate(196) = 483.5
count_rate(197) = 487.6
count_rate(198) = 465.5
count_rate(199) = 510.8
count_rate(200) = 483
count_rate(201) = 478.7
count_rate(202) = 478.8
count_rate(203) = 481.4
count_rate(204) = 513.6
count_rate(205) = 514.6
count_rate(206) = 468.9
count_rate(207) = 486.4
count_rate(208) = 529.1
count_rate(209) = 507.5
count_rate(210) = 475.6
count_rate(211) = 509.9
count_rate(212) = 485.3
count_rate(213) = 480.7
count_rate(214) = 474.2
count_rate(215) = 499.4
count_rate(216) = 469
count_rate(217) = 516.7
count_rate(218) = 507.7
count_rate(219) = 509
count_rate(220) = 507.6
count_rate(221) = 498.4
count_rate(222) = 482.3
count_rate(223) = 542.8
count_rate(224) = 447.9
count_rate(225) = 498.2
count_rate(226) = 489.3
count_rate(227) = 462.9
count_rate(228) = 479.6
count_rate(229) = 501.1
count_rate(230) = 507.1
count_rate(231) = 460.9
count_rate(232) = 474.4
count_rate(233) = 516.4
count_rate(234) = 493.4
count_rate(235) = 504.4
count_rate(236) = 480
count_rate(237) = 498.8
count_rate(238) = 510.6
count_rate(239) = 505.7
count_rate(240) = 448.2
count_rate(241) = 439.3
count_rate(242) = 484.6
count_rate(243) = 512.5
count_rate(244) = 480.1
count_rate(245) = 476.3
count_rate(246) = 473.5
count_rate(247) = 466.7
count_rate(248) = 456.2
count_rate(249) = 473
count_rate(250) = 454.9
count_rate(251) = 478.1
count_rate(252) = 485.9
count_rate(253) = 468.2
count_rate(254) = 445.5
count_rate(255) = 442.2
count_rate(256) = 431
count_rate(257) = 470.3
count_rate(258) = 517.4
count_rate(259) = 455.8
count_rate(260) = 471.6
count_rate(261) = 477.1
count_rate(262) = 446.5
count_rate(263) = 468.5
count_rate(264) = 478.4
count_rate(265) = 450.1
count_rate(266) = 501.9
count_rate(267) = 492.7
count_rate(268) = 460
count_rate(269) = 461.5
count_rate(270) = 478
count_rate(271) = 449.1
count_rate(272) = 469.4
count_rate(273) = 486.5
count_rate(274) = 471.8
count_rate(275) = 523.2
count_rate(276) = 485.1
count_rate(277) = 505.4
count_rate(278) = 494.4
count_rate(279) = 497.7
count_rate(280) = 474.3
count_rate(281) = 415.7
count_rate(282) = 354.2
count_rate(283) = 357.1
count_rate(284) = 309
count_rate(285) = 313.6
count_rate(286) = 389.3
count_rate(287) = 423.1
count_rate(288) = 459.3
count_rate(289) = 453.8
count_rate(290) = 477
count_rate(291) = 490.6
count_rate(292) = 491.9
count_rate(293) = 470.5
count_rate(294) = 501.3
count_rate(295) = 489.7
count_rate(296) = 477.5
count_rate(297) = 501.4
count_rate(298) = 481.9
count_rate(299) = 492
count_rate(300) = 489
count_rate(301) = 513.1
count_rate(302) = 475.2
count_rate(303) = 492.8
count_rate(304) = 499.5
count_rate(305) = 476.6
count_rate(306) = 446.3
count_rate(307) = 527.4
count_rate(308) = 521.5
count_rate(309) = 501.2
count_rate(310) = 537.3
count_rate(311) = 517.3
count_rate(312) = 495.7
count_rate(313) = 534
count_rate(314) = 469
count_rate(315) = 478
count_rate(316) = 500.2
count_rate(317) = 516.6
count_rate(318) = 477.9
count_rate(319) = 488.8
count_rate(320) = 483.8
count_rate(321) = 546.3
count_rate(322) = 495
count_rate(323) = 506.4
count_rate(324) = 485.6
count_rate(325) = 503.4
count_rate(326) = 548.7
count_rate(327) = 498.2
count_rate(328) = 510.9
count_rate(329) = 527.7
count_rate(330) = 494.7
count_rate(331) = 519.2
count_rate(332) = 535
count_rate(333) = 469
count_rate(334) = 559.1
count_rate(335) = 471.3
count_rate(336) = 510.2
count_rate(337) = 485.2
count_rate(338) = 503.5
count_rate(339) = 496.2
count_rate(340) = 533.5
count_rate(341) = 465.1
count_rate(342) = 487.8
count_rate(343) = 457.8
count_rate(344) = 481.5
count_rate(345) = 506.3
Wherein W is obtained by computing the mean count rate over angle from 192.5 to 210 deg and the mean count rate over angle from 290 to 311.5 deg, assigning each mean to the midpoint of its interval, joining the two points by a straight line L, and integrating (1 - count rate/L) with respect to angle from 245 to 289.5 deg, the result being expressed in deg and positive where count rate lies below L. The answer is 3.5 deg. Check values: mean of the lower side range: 494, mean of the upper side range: 495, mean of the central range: 456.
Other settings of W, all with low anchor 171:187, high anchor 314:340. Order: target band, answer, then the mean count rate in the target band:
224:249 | 0.4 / 483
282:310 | 2.1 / 463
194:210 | -0.2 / 493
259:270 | 0.5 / 470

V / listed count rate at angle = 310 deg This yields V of 537.3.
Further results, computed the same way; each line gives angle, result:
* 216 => 469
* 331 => 519.2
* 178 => 500.2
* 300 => 489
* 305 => 476.6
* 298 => 481.9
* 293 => 470.5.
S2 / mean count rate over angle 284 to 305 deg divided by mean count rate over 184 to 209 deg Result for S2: 0.9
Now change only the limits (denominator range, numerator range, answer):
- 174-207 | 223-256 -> 0.97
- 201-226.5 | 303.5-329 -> 1.02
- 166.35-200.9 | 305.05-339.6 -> 1.03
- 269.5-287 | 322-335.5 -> 1.16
